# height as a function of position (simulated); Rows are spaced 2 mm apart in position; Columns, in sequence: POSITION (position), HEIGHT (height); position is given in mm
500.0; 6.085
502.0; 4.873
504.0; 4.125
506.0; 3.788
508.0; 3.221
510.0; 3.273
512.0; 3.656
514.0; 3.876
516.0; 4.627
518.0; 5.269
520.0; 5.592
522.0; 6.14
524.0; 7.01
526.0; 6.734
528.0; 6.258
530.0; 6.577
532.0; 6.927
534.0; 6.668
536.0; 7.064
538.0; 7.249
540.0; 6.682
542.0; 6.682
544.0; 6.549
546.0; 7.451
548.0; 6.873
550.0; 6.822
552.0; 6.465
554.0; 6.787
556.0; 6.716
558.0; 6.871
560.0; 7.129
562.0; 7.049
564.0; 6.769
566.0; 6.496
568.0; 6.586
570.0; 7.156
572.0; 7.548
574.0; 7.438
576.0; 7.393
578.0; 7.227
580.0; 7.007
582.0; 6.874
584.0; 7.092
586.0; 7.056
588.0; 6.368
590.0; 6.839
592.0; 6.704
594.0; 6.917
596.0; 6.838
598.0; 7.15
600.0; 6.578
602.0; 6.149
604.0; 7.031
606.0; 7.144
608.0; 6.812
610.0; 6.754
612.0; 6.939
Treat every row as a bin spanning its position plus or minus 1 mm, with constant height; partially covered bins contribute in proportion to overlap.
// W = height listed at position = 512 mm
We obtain 3.656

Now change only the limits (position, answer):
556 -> 6.716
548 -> 6.873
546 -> 7.451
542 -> 6.682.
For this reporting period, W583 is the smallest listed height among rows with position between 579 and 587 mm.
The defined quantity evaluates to 6.874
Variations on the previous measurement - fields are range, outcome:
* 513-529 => 3.876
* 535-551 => 6.549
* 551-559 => 6.465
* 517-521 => 5.269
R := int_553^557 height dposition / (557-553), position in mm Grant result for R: 6.75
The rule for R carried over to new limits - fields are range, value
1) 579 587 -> 7.01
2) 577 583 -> 7.04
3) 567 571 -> 6.87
